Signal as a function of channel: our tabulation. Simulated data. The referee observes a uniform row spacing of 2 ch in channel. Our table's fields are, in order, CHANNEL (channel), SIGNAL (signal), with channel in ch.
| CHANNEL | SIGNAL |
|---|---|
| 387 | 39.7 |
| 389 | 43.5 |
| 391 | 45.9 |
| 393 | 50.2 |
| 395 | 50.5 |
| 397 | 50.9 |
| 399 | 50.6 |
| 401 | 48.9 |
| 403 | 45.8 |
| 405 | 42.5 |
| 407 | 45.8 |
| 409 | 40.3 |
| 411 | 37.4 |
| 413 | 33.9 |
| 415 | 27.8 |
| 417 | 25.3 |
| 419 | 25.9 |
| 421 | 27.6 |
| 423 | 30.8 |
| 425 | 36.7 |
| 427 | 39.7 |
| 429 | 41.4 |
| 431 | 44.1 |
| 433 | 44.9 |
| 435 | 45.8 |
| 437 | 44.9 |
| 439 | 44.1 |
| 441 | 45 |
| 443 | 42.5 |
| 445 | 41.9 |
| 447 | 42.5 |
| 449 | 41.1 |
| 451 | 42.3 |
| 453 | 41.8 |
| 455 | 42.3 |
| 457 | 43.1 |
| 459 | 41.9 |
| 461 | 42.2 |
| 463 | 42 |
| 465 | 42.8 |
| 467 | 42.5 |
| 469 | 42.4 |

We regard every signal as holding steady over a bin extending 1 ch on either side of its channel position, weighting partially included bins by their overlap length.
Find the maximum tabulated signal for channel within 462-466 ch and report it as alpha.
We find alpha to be 42.8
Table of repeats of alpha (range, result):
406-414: 45.8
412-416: 33.9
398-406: 50.6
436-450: 45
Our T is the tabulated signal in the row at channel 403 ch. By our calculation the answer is 45.8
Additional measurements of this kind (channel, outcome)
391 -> 45.9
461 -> 42.2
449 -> 41.1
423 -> 30.8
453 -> 41.8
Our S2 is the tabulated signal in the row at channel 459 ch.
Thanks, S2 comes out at 41.9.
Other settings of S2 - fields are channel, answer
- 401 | 48.9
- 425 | 36.7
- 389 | 43.5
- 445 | 41.9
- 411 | 37.4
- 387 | 39.7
